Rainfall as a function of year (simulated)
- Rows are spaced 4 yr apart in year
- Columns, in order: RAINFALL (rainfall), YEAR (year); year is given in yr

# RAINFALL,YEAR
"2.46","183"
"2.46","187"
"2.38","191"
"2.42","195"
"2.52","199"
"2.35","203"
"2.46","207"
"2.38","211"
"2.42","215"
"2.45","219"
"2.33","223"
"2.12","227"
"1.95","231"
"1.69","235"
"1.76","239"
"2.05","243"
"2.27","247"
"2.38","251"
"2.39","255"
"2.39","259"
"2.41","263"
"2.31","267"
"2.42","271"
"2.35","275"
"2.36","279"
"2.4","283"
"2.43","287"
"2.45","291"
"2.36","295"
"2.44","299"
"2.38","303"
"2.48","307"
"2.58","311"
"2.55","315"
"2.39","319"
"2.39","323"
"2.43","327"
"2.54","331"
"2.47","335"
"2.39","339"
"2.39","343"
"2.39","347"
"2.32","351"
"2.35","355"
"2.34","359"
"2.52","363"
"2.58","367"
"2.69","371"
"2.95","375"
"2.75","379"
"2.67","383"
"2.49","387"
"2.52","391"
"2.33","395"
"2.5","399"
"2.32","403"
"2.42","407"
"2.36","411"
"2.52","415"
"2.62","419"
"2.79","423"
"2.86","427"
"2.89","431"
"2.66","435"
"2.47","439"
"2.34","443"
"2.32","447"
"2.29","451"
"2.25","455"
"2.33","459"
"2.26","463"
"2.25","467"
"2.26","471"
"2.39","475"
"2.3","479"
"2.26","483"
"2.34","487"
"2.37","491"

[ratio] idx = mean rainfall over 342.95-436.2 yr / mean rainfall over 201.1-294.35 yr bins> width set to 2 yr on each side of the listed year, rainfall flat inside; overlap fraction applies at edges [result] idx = 1.1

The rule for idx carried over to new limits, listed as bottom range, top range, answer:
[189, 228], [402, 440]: 1.09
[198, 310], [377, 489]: 1.06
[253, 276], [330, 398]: 1.06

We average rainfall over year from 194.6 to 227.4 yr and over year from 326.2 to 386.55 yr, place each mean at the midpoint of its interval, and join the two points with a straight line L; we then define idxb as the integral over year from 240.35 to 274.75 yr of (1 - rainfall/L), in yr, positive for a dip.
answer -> 1.7 yr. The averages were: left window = 2.39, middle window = 2.32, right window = 2.52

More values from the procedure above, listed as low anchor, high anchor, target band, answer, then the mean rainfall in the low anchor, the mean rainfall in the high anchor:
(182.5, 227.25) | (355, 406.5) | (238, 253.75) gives 1.9 yr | 2.4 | 2.54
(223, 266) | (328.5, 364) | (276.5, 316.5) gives -2.7 yr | 2.15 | 2.41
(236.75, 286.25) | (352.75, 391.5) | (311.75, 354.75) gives 0.9 yr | 2.29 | 2.59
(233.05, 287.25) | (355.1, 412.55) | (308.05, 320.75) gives -0.7 yr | 2.25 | 2.53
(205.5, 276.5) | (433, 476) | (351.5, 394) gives -4.8 yr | 2.25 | 2.35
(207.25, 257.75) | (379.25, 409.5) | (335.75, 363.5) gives 0.2 yr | 2.2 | 2.48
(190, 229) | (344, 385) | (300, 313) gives 0.1 yr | 2.38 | 2.55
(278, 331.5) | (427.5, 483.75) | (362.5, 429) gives -4.7 yr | 2.44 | 2.39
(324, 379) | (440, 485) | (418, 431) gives -2.3 yr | 2.5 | 2.3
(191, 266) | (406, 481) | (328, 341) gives -0.6 yr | 2.27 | 2.45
